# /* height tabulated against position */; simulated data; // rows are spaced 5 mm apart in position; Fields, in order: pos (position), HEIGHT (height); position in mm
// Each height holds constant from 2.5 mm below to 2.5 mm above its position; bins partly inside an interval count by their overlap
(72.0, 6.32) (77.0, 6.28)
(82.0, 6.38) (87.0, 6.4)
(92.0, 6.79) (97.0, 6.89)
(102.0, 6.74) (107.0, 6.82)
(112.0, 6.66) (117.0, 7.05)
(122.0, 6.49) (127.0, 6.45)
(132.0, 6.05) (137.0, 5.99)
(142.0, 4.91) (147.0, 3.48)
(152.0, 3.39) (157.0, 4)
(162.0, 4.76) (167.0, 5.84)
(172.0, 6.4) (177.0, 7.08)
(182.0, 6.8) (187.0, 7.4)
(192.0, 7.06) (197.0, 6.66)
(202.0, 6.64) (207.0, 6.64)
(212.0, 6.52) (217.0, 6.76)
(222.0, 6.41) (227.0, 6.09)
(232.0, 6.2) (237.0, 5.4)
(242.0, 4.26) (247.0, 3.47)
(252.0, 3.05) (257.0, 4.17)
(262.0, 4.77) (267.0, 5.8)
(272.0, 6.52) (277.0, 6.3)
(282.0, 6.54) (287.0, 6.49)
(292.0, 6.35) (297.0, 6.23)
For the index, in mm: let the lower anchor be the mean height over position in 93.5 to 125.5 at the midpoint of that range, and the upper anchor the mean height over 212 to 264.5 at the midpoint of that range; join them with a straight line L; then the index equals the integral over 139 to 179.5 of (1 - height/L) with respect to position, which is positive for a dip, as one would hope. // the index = 7.3 mm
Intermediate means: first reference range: 6.77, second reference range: 5.13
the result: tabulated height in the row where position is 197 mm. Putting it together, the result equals 6.66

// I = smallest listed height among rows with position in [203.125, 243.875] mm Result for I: 4.26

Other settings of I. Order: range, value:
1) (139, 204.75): 3.39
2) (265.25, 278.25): 5.8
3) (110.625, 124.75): 6.49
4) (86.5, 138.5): 5.99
